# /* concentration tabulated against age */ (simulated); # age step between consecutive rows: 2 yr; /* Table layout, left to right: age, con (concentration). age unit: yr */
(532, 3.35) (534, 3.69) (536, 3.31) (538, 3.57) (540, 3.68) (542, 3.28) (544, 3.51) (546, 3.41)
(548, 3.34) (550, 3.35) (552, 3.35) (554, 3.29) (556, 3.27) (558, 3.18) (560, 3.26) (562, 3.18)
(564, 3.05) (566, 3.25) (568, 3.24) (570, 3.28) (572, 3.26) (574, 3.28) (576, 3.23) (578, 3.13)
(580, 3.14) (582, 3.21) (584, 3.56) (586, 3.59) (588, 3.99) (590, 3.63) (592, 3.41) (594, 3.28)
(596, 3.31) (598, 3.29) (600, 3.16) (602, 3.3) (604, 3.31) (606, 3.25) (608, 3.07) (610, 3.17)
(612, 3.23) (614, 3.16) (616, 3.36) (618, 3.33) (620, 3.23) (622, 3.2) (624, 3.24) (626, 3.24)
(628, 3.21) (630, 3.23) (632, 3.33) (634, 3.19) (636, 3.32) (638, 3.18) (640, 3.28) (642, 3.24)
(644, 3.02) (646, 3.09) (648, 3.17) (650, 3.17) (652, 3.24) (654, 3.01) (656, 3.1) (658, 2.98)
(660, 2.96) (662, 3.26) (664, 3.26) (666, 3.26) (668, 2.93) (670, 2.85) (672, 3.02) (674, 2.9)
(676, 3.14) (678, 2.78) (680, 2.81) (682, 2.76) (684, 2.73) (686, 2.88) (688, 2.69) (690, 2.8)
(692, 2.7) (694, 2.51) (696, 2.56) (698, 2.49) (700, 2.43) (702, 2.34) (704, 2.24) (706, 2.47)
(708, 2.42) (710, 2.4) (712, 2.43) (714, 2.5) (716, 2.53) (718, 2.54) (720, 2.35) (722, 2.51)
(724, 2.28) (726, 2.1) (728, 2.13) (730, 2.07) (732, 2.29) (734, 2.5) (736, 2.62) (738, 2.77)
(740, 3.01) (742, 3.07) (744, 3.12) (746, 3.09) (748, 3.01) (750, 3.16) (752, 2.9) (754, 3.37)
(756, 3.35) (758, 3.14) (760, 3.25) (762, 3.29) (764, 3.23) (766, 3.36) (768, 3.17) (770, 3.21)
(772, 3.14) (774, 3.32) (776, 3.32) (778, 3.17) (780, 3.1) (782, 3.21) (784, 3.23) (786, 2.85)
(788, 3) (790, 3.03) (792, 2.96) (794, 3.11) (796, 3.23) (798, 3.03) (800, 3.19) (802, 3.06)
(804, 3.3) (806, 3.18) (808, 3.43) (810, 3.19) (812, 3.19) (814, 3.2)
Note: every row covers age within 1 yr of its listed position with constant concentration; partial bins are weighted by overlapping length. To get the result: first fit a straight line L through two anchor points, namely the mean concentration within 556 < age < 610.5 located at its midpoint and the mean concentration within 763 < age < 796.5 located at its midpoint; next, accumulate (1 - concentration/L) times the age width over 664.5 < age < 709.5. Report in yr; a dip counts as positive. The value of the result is 7.1 yr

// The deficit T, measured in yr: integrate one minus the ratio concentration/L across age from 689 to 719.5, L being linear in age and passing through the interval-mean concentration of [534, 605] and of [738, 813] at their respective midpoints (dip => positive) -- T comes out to 6.9 yr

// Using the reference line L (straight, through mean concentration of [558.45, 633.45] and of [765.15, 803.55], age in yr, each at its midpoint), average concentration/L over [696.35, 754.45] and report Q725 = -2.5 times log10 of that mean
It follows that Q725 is 0.23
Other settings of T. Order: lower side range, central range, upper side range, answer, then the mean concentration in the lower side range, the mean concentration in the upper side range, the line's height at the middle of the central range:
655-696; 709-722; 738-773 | 2.44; 2.91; 3.16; 3.03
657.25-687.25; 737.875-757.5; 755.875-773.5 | 0.52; 2.97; 3.23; 3.19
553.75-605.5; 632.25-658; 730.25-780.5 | 0.43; 3.31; 3.06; 3.22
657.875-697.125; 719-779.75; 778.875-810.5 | 2.55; 2.89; 3.13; 3.04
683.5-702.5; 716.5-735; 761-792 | 3.38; 2.62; 3.17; 2.83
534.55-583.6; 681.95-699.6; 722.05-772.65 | 2.05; 3.3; 2.9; 3.02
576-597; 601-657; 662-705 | -1.36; 3.42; 2.78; 3.14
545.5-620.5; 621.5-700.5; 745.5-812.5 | 5.88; 3.3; 3.17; 3.25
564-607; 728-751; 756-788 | 3.27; 3.33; 3.2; 3.22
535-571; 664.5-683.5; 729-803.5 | 1.37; 3.32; 3.05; 3.17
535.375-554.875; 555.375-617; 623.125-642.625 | 0.78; 3.41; 3.25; 3.33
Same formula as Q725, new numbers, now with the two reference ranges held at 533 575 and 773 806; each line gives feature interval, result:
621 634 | 0.01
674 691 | 0.14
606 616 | 0.03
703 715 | 0.31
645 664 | 0.05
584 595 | -0.09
